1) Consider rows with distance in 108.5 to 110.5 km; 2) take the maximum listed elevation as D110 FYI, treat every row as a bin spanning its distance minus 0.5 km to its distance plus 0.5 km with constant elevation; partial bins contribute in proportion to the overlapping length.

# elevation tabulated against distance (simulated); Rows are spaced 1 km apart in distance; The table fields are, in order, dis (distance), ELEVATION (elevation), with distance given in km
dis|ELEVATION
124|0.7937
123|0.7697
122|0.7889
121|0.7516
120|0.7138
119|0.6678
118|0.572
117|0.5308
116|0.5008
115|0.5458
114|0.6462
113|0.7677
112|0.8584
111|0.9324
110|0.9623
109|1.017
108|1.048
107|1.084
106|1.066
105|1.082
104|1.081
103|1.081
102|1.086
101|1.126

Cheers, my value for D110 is 1.017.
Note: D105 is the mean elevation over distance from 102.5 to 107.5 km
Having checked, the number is 1.08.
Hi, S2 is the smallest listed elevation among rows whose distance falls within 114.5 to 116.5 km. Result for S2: 0.5008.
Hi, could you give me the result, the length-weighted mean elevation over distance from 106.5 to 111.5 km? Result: 1.01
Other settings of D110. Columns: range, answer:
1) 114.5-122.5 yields 0.7889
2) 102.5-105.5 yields 1.082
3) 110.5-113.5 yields 0.9324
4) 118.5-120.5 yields 0.7138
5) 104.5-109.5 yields 1.084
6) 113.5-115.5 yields 0.6462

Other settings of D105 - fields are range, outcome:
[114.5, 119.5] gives 0.563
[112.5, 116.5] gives 0.615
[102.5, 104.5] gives 1.08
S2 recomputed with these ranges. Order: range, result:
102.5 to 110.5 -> 0.9623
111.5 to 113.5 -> 0.7677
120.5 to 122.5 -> 0.7516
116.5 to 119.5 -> 0.5308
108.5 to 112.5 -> 0.8584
